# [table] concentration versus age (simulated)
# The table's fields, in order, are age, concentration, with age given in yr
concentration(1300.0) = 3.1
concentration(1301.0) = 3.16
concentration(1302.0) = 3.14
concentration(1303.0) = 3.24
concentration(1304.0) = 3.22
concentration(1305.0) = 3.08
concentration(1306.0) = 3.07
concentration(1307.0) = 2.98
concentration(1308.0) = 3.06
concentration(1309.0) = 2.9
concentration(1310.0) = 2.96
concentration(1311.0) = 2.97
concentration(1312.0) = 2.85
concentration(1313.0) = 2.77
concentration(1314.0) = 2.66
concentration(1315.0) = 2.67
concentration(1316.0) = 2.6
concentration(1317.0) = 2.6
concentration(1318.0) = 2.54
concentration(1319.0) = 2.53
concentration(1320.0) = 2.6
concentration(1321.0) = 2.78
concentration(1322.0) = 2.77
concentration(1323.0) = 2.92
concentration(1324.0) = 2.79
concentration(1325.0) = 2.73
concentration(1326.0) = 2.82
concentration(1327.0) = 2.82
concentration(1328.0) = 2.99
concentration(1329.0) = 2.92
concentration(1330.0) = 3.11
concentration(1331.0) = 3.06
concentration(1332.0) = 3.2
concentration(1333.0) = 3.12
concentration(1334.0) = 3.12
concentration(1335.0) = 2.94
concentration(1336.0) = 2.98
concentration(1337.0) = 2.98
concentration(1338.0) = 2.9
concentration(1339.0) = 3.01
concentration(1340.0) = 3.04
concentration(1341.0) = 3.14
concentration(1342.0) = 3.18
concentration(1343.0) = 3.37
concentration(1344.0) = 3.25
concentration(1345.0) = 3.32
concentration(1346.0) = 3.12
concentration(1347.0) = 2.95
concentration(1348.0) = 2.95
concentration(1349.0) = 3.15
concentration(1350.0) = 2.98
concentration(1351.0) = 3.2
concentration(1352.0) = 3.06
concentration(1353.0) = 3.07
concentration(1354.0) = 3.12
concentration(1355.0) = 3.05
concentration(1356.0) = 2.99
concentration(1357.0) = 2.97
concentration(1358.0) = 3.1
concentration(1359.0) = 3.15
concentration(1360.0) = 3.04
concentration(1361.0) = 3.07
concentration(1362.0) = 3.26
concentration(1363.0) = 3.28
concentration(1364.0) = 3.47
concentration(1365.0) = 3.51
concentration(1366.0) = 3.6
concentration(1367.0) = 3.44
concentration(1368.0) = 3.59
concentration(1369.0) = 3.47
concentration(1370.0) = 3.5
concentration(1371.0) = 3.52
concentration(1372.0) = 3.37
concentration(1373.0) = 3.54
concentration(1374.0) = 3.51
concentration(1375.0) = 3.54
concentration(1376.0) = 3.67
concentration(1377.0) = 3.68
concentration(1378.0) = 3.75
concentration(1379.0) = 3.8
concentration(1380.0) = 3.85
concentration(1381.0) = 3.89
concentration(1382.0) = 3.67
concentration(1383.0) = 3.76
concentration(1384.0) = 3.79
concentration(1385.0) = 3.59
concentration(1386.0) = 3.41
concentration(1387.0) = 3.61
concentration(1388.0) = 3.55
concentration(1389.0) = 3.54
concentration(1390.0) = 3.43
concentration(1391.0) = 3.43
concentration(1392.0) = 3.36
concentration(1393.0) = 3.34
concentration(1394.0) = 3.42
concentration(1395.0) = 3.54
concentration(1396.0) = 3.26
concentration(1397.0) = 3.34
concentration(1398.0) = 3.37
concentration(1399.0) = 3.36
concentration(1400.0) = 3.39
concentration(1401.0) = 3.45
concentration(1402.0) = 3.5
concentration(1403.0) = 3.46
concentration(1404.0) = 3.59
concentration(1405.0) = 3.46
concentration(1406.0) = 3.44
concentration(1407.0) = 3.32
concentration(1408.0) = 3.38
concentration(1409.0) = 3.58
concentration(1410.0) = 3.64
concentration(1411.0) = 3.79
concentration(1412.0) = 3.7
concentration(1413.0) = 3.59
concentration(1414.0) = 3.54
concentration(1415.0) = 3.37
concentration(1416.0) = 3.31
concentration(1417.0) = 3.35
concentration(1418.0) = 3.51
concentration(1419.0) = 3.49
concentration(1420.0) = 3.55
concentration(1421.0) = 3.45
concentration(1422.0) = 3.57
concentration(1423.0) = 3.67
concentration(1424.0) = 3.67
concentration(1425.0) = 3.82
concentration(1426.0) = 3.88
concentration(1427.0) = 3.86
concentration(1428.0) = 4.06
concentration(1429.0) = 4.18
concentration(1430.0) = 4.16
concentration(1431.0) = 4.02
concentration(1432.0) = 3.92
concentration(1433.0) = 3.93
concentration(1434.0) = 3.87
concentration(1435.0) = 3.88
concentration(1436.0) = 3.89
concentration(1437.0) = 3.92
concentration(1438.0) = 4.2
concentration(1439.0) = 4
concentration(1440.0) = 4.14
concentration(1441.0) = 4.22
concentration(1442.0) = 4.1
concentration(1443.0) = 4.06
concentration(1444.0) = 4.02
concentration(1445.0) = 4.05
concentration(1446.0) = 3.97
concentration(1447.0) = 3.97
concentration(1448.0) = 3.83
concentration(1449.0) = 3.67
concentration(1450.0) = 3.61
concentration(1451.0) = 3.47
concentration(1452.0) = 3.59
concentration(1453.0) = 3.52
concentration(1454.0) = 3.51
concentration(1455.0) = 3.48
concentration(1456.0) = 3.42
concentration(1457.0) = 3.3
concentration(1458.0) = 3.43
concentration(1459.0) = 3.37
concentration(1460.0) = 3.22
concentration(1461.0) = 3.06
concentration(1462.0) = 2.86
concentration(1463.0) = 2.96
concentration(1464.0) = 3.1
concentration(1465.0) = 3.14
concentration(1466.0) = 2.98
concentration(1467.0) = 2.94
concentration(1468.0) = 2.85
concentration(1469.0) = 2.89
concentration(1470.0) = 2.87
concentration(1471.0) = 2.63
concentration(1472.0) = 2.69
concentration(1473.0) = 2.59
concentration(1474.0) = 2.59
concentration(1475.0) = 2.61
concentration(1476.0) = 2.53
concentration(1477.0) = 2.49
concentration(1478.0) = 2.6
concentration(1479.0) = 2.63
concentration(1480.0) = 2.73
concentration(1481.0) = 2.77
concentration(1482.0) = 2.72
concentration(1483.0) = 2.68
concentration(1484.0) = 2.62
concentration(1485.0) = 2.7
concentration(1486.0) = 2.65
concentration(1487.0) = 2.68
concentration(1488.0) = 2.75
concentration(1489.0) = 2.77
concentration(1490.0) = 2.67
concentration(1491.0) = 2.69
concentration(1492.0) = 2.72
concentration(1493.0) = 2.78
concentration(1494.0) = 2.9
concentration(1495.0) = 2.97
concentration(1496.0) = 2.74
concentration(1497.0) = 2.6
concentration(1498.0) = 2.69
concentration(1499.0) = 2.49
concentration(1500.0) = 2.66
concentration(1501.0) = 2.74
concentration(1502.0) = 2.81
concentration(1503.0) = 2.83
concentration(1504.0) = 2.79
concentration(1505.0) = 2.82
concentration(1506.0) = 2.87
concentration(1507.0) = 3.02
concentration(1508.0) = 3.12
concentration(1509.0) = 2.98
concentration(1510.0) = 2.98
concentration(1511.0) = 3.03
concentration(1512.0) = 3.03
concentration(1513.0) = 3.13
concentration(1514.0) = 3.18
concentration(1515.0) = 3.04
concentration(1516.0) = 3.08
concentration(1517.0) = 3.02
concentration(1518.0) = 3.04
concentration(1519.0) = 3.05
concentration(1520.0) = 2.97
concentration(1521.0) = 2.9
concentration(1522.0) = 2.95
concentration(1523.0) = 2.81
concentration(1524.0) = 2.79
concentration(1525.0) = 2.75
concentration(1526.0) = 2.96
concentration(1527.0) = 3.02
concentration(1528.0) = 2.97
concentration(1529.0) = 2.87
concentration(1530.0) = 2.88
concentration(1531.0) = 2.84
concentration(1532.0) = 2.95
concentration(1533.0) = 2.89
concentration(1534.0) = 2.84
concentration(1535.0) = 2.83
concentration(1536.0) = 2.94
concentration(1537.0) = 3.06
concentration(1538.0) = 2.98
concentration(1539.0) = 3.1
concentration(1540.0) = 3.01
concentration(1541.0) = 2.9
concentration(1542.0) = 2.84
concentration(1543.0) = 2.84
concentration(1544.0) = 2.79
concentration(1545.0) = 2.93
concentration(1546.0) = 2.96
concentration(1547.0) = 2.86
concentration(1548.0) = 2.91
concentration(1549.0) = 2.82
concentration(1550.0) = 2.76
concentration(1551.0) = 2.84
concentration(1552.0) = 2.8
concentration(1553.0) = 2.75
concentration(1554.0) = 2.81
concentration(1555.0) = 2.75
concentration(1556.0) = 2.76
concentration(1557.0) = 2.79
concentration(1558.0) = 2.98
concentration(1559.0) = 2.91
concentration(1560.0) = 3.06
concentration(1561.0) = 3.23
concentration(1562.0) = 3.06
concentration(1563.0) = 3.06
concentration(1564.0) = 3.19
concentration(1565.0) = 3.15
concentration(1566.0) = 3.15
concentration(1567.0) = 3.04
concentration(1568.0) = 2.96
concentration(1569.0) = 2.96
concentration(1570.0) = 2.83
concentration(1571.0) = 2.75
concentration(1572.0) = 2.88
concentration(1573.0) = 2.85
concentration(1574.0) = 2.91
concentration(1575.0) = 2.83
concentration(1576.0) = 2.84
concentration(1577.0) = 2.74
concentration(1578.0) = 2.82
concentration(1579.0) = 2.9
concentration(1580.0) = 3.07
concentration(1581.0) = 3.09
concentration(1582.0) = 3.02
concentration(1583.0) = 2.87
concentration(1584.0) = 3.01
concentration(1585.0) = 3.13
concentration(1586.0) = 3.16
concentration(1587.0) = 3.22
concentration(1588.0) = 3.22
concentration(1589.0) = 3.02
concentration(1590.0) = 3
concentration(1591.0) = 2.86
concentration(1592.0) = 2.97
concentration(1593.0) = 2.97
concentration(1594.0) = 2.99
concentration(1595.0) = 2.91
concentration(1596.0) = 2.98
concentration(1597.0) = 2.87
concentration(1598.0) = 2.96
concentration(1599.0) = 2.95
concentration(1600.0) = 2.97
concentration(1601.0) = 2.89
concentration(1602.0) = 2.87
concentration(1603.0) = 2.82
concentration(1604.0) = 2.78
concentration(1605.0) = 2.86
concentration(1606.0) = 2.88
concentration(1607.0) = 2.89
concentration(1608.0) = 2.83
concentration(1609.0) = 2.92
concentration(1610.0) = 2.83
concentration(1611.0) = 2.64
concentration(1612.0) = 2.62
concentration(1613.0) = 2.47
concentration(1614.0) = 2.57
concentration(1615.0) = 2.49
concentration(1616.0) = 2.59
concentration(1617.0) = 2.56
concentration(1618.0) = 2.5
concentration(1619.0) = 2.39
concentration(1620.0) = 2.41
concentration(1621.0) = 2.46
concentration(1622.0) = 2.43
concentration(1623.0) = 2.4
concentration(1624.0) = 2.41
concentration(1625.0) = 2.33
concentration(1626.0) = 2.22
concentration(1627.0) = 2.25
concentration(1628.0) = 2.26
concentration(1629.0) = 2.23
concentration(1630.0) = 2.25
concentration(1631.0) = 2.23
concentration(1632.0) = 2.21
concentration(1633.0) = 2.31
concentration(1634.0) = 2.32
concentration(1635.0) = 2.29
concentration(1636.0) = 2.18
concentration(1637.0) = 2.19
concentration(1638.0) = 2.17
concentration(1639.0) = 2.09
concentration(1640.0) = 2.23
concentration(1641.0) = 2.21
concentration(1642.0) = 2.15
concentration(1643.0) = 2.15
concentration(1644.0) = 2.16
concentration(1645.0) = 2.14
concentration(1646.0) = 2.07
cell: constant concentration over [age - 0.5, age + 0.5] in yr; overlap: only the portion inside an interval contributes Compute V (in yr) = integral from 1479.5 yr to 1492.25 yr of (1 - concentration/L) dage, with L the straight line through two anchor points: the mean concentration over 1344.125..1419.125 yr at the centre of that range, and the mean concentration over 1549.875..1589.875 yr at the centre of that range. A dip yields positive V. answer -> 1.84 yr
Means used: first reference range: 3.41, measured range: 2.7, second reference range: 2.96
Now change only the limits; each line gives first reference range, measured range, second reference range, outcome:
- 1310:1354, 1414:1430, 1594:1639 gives -4.8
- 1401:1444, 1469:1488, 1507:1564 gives 3.9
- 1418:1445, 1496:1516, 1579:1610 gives 3.4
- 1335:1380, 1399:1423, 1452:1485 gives -3.0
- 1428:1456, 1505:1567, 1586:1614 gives 6.5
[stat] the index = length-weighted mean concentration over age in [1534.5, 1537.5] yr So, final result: 2.94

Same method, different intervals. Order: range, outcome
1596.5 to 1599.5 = 2.93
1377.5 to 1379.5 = 3.77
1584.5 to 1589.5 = 3.15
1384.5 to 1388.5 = 3.54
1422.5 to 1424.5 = 3.67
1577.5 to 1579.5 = 2.86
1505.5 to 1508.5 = 3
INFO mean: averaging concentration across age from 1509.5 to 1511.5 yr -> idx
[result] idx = 3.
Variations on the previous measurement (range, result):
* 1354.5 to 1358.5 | 3.03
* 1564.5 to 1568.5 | 3.08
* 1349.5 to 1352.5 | 3.08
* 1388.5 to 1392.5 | 3.44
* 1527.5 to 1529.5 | 2.92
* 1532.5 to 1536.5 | 2.88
